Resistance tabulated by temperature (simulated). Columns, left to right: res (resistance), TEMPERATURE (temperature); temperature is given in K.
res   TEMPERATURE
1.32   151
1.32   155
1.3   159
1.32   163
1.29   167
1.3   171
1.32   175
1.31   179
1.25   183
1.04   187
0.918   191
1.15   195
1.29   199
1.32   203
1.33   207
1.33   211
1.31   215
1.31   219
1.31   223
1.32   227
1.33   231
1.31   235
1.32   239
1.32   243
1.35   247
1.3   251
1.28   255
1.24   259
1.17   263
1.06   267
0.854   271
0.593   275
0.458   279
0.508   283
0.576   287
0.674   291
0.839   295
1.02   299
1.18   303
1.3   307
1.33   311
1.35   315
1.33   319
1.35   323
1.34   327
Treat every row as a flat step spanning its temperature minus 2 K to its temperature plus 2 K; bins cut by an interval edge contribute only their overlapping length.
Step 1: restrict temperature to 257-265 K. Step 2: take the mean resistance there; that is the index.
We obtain 1.21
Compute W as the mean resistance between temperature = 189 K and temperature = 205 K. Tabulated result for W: 1.17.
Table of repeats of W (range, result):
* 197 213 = 1.32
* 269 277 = 0.724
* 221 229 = 1.31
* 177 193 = 1.13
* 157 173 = 1.3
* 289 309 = 1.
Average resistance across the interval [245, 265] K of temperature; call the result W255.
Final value 1.27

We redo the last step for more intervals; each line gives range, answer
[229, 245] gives 1.32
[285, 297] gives 0.696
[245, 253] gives 1.33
